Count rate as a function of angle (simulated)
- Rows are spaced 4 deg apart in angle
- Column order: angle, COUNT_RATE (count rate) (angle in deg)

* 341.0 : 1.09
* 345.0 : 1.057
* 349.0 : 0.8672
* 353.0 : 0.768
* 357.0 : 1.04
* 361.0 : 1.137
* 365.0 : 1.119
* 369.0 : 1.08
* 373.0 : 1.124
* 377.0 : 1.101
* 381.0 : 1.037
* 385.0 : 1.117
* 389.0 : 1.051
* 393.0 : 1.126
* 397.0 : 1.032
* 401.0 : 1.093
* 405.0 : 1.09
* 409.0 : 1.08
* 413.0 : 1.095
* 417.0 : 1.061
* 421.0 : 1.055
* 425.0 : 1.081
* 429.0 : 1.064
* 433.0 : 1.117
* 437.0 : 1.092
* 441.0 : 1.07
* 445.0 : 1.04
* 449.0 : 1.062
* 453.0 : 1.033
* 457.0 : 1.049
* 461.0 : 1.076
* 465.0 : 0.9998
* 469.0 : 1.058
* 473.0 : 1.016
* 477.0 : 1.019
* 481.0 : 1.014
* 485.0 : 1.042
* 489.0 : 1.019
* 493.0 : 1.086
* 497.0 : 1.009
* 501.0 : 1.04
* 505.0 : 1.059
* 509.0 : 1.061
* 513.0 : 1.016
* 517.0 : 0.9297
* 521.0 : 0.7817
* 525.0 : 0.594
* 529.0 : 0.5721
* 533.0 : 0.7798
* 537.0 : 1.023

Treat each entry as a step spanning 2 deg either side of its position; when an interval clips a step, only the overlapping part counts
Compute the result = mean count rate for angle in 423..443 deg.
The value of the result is 1.08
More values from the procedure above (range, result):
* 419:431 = 1.07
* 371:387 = 1.09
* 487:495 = 1.05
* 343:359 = 0.933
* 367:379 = 1.1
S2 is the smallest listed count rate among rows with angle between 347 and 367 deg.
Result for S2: 0.768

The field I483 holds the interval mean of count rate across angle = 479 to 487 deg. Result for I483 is 1.03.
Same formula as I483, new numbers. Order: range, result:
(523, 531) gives 0.583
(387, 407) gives 1.08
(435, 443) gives 1.08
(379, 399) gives 1.07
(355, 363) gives 1.09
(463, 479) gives 1.02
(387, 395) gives 1.09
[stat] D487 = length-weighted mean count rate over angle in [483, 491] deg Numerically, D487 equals 1.03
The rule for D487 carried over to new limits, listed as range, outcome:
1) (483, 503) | 1.04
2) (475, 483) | 1.02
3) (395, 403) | 1.06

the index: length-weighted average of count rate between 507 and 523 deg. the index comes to 0.947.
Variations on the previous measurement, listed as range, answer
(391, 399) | 1.08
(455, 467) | 1.04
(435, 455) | 1.06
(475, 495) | 1.04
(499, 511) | 1.05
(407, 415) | 1.09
